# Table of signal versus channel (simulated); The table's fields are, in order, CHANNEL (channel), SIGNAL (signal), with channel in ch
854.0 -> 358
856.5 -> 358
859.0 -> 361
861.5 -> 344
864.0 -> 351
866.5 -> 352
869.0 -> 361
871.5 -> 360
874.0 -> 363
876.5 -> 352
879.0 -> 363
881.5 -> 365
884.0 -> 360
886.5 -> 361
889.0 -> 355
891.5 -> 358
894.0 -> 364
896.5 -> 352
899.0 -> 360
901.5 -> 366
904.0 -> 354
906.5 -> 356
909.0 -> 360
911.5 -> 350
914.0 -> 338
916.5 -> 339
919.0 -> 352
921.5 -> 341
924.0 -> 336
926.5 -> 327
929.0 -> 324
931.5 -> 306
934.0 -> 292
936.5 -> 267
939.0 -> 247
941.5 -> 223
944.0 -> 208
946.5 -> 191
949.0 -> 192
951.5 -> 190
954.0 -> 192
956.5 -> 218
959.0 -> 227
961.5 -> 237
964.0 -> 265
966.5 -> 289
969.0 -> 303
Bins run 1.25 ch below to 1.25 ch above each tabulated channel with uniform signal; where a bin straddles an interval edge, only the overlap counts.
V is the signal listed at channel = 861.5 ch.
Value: 344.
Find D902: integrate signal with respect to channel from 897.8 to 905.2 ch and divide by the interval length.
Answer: 360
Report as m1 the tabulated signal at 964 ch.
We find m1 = 265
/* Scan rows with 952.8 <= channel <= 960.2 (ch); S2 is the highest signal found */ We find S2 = 227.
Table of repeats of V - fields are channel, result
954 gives 192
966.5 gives 289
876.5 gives 352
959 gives 227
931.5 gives 306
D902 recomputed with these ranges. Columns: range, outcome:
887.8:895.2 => 359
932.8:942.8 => 257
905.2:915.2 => 351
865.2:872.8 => 358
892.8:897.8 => 358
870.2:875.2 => 361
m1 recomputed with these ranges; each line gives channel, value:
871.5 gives 360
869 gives 361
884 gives 360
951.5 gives 190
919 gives 352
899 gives 360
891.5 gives 358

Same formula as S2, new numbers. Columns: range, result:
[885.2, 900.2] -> 364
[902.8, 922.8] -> 360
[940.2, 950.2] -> 223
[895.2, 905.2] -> 366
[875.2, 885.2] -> 365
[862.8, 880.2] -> 363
